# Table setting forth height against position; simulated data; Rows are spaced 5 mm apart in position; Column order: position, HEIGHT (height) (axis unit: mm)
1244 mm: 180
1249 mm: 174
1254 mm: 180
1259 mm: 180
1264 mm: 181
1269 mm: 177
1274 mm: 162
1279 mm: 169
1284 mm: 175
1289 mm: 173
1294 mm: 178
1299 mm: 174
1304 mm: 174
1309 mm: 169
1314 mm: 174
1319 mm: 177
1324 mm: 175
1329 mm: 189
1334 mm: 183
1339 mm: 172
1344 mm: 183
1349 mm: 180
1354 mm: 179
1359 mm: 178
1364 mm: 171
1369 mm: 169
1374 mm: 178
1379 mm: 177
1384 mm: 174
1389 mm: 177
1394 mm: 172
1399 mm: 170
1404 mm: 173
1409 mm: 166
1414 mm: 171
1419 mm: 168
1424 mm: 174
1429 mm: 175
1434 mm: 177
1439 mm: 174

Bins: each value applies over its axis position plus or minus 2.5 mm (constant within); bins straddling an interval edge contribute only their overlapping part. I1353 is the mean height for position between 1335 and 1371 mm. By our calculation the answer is 176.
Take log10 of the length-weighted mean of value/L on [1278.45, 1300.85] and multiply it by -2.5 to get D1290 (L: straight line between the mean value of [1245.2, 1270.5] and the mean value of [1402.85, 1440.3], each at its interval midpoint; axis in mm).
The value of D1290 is 0.02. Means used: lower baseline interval 179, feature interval 174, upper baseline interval 172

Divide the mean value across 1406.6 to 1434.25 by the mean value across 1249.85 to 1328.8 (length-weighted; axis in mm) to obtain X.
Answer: 0.98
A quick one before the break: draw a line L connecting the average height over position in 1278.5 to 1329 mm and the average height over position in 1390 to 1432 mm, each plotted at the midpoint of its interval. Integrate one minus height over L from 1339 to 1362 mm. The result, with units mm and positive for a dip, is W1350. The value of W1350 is -0.7 mm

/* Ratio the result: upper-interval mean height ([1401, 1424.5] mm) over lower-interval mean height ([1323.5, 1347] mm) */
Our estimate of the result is 0.9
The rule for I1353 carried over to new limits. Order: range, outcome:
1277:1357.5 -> 177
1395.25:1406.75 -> 171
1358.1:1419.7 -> 173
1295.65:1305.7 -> 174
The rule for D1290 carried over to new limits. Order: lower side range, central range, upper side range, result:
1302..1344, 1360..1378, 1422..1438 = 0.02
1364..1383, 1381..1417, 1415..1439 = 0.01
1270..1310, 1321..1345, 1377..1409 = -0.05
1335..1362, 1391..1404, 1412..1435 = 0.02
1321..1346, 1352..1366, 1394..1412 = 0.00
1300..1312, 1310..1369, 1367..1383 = -0.03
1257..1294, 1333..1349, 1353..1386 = -0.03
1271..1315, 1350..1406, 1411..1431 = -0.02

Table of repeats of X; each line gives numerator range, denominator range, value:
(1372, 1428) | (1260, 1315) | 1.00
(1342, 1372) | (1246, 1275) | 1.00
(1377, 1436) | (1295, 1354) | 0.97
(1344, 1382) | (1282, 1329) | 1.01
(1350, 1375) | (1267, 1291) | 1.02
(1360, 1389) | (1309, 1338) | 0.98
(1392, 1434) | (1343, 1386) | 0.97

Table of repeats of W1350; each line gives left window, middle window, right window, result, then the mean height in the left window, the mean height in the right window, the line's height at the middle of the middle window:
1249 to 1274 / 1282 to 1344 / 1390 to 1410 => -0.52 mm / 177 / 171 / 175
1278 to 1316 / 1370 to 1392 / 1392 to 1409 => -0.59 mm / 173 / 171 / 171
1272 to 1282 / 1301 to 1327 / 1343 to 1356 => -0.10 mm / 166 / 180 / 173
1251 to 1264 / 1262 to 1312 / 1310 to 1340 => 1.69 mm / 180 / 178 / 179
